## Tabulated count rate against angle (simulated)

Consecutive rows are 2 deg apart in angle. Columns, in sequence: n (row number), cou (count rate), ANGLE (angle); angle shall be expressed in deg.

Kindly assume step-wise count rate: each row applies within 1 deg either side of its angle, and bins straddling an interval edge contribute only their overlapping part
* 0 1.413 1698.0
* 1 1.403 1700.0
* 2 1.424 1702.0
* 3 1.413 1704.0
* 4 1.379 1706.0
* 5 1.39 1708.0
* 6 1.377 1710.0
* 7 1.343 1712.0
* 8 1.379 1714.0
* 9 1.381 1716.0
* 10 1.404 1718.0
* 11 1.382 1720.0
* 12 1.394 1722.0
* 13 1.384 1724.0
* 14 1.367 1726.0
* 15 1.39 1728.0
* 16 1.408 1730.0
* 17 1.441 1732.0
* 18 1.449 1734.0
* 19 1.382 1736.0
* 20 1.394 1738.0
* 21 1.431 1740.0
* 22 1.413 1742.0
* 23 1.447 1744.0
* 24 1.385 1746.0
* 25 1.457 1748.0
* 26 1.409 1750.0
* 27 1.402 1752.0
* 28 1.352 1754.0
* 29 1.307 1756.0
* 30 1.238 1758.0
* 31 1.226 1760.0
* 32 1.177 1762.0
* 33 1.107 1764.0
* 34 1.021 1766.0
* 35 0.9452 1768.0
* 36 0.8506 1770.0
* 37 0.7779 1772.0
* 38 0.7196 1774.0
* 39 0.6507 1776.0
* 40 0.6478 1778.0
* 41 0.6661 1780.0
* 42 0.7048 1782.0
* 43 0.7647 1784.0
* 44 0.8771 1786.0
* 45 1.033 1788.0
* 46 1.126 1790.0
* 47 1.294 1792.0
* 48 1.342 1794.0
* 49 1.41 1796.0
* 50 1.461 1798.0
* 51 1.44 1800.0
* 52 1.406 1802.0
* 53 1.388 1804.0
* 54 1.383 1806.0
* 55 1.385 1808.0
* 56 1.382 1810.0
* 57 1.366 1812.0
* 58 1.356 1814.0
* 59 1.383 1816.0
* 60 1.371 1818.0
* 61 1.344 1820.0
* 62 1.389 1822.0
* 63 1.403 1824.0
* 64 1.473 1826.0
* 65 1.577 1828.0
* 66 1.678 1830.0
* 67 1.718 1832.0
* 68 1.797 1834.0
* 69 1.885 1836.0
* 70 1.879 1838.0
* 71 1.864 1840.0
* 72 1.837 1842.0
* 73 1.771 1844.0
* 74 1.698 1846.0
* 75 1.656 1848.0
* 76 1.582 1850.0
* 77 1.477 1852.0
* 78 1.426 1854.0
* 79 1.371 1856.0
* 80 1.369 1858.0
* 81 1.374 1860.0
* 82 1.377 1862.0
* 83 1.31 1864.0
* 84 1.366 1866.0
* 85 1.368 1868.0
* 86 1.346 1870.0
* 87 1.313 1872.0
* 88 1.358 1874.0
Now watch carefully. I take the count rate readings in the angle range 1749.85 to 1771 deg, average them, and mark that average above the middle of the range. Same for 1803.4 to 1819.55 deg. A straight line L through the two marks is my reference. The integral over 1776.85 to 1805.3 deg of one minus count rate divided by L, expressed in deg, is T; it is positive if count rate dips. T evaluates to 4.2 deg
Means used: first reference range 1.18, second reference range 1.38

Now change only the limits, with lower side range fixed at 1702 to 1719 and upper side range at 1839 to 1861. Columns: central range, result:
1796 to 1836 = 1.8 deg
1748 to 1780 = 8.8 deg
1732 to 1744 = 0.0 deg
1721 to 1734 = 0.1 deg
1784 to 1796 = 3.0 deg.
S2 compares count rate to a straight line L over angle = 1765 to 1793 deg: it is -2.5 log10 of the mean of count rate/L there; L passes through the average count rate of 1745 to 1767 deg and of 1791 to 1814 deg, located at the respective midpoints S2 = 0.47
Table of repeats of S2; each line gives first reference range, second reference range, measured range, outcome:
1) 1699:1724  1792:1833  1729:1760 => 0.01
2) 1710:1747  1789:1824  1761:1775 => 0.42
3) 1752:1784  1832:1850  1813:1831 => 0.09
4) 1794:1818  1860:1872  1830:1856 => -0.24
